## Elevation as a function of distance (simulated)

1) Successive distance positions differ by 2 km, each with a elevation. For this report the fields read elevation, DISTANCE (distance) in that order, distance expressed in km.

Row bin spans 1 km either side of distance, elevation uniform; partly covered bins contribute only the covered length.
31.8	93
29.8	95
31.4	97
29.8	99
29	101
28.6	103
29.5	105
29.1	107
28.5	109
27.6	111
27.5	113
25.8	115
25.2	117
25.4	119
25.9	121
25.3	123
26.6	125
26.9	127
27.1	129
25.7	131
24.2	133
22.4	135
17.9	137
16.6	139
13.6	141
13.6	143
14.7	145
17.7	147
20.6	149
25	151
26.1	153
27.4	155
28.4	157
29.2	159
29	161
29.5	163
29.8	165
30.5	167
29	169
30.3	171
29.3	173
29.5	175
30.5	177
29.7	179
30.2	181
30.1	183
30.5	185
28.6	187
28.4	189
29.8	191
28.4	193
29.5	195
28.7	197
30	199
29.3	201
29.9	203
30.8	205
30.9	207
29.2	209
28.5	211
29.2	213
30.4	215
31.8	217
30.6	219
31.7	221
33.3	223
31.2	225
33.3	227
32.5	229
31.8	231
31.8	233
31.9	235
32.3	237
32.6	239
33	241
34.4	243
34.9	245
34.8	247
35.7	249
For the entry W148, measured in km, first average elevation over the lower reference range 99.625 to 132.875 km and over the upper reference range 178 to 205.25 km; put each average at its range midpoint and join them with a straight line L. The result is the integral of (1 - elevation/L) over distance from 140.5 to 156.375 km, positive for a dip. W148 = 4.5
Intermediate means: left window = 27.1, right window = 29.5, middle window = 20.2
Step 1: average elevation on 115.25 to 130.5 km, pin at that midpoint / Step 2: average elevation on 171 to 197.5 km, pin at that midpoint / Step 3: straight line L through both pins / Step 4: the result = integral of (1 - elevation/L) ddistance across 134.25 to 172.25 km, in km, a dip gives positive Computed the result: 5.57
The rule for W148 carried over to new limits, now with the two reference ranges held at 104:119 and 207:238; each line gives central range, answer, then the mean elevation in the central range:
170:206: 0.5 km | 29.6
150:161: 0.6 km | 27.4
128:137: 1.3 km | 24.1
